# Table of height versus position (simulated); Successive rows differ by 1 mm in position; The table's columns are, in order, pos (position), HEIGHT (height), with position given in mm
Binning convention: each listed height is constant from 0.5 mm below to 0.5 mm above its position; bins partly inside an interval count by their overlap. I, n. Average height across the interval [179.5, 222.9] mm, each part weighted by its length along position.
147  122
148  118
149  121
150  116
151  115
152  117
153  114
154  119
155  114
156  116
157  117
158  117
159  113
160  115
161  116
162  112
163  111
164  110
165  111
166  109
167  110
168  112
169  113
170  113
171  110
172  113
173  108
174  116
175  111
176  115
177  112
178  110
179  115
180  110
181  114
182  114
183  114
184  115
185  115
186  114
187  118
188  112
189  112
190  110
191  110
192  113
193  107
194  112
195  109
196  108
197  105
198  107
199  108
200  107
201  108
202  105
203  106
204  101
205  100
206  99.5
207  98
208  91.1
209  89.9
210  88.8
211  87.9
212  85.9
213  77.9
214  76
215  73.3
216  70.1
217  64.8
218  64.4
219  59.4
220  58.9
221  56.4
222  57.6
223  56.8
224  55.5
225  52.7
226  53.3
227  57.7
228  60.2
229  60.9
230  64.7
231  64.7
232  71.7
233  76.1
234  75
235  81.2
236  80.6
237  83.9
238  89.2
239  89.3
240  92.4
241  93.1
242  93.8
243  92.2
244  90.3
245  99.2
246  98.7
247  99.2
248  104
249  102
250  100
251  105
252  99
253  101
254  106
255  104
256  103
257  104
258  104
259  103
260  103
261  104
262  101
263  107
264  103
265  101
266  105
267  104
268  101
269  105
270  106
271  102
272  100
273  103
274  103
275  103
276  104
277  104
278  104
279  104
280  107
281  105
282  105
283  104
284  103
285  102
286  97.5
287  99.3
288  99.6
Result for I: 96.2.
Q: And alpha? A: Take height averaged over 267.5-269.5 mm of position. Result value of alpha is 103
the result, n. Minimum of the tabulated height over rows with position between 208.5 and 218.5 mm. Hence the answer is 64.4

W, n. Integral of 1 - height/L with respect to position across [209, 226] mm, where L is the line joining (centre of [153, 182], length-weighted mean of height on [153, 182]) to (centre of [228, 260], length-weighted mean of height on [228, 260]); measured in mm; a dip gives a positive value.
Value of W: 5.3 mm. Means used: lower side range 113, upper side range 91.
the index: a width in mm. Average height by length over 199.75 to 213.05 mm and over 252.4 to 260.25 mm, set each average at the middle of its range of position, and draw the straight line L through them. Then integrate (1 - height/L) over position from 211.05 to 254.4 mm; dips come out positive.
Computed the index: 9.3 mm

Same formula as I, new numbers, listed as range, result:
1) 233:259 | 95.4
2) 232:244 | 85.6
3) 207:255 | 80.3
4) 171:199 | 112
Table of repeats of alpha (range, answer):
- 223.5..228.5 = 55.9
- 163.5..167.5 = 110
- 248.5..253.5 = 101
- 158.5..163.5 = 113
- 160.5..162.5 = 114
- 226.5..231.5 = 61.6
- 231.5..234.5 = 74.3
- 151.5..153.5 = 116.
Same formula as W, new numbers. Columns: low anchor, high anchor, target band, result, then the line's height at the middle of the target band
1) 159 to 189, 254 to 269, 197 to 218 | 3.3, 109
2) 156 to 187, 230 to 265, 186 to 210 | 0.2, 107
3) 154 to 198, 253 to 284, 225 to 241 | 5.0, 107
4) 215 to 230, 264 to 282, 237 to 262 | -4.7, 83.2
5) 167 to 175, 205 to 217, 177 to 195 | -1.9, 102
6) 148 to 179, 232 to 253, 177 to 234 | 7.0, 102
